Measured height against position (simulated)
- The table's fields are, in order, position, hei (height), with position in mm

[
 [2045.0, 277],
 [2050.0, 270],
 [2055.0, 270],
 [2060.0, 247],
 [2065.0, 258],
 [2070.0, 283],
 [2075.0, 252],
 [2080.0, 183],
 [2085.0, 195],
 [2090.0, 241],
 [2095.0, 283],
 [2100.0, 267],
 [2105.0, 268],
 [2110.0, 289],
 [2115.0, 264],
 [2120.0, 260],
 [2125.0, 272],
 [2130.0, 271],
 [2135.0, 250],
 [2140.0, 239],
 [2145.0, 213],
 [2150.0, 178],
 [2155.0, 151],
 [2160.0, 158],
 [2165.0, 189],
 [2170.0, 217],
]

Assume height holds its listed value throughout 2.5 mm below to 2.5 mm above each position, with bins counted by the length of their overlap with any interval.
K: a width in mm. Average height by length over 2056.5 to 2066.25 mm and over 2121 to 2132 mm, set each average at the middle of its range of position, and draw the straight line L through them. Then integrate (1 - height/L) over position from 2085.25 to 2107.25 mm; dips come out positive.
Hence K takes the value 0.4 mm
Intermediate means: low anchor 254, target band 258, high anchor 270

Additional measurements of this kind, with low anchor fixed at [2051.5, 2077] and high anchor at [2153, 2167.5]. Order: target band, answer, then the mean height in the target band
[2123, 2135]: -4.21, 267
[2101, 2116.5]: -3.96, 274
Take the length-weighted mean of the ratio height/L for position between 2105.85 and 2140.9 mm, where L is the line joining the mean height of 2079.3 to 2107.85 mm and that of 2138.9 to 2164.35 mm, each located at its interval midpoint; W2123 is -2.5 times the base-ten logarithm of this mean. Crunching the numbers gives -0.23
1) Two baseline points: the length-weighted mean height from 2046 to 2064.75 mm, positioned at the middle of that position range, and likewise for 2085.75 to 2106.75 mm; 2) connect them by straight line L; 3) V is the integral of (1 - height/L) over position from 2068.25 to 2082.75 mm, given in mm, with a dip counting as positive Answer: 1.4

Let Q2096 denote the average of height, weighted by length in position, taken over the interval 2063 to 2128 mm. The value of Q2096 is 255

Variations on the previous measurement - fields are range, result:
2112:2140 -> 262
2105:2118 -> 274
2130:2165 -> 203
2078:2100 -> 231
